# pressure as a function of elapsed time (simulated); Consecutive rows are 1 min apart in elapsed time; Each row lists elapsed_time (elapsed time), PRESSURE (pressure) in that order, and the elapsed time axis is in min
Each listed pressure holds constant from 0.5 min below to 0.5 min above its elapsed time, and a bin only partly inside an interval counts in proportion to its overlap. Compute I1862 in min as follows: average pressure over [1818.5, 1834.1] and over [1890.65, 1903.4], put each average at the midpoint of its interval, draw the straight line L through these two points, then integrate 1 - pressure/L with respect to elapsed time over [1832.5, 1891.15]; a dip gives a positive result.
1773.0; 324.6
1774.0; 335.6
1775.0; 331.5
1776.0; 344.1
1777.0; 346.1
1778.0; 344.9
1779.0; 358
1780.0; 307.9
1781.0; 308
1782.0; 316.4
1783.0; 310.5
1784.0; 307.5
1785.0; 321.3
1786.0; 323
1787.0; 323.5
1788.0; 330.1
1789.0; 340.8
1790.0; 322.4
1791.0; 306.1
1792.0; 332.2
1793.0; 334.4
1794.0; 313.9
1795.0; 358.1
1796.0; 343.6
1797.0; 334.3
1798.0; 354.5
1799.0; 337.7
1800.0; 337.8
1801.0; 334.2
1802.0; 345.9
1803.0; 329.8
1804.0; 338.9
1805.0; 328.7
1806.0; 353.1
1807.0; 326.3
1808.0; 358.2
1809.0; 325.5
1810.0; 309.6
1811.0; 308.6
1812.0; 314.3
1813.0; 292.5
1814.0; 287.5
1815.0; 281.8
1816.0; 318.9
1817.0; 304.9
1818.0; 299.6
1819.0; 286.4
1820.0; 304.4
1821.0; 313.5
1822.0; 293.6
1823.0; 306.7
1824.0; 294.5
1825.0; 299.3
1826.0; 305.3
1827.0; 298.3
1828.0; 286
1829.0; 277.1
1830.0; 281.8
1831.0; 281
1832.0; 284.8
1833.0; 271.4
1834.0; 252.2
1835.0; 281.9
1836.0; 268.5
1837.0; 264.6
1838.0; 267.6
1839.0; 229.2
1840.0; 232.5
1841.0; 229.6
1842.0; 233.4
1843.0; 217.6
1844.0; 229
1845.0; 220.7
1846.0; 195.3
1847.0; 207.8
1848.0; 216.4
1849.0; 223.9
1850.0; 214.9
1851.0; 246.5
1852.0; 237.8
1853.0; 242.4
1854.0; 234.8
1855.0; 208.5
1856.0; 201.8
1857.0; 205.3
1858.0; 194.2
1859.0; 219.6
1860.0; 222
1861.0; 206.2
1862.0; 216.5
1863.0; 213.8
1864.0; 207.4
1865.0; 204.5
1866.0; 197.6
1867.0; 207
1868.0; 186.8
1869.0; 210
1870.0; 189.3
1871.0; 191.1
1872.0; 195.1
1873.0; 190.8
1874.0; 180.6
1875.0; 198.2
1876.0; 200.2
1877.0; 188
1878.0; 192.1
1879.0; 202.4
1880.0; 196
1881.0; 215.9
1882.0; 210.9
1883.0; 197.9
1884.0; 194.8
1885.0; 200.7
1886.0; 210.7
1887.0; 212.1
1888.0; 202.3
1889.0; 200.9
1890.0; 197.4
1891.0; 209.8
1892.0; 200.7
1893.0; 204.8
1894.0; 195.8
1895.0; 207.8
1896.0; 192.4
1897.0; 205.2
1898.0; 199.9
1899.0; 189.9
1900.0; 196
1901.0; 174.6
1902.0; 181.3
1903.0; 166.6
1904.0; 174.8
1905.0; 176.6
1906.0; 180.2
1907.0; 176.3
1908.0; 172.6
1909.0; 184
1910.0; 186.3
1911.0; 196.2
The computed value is 6.4 min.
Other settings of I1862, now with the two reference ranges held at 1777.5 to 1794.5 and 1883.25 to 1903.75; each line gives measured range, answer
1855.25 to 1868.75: 1.59 min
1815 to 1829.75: -0.92 min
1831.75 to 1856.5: 1.88 min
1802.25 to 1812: -1.04 min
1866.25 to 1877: 1.35 min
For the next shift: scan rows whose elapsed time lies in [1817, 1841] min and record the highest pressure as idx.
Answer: 313.5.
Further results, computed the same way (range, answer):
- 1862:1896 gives 216.5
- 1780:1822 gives 358.2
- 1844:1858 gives 246.5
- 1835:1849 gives 281.9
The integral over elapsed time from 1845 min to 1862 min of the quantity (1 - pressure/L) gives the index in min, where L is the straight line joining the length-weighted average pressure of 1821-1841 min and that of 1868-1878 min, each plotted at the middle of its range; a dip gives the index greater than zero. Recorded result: 1.1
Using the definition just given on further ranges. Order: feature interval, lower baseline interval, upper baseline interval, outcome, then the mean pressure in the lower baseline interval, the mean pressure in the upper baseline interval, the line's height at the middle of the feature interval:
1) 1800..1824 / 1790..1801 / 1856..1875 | -0.98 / 335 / 202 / 303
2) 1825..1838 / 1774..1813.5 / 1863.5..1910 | -0.22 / 330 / 195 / 275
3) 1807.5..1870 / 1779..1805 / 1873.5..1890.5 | 2.07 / 329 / 200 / 262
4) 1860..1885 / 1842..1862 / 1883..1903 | 0.97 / 218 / 198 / 208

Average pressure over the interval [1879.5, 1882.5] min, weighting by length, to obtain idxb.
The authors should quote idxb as 208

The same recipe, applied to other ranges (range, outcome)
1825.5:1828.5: 297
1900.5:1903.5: 174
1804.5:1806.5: 341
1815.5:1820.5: 303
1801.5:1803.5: 338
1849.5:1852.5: 233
